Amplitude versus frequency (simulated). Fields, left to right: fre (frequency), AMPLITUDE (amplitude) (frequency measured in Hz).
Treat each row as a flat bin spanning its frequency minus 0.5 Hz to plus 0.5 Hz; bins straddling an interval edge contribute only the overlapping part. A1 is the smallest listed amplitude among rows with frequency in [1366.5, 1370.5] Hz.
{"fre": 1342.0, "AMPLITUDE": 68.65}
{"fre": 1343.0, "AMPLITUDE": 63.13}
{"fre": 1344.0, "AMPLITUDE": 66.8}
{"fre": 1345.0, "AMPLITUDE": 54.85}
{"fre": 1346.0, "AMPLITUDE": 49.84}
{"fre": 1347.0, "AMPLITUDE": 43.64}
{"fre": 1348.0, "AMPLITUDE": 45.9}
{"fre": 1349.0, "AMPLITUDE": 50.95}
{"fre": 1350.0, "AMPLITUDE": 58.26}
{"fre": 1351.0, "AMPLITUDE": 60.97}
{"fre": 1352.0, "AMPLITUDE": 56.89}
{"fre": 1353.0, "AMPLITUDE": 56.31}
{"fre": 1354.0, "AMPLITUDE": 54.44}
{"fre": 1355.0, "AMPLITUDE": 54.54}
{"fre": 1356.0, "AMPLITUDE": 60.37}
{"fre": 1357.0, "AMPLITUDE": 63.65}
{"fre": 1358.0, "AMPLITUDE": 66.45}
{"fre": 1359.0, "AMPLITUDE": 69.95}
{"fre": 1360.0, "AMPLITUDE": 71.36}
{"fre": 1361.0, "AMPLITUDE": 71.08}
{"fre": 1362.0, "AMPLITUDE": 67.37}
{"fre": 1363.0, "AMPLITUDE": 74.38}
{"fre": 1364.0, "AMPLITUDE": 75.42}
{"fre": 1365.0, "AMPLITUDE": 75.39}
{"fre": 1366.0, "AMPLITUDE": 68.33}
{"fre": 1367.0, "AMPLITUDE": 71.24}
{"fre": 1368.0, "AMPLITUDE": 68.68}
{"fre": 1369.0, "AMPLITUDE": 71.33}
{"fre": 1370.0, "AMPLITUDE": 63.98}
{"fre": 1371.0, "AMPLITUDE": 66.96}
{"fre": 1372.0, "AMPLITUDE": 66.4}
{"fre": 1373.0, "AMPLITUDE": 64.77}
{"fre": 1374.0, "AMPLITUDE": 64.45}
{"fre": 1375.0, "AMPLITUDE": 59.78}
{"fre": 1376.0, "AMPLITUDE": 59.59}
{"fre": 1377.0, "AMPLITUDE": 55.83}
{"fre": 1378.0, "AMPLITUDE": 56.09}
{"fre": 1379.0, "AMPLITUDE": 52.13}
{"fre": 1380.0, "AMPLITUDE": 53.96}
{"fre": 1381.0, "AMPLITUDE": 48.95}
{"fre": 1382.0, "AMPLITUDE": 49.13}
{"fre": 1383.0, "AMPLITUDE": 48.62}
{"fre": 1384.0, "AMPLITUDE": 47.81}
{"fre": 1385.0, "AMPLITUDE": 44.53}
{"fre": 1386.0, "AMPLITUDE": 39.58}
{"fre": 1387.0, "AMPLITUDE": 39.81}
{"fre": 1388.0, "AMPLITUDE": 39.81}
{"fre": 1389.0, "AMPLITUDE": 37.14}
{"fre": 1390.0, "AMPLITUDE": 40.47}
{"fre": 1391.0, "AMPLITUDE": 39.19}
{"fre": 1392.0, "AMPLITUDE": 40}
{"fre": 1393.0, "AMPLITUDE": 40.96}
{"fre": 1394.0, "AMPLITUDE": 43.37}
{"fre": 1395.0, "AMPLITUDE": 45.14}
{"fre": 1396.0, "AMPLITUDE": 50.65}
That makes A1 63.98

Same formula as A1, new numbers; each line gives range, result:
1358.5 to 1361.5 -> 69.95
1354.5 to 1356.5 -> 54.54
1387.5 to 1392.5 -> 37.14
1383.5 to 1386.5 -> 39.58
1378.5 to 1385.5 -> 44.53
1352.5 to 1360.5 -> 54.44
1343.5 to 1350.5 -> 43.64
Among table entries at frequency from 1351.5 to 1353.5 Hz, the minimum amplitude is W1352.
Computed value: 56.31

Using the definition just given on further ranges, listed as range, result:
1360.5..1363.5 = 67.37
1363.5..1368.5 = 68.33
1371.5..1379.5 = 52.13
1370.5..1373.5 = 64.77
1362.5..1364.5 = 74.38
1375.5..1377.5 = 55.83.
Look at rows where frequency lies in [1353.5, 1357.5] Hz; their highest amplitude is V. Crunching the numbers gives 63.65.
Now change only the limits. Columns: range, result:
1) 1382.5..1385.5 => 48.62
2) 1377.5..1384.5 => 56.09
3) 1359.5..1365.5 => 75.42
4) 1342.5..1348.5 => 66.8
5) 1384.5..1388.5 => 44.53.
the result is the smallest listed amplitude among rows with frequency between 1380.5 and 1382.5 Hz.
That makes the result 48.95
